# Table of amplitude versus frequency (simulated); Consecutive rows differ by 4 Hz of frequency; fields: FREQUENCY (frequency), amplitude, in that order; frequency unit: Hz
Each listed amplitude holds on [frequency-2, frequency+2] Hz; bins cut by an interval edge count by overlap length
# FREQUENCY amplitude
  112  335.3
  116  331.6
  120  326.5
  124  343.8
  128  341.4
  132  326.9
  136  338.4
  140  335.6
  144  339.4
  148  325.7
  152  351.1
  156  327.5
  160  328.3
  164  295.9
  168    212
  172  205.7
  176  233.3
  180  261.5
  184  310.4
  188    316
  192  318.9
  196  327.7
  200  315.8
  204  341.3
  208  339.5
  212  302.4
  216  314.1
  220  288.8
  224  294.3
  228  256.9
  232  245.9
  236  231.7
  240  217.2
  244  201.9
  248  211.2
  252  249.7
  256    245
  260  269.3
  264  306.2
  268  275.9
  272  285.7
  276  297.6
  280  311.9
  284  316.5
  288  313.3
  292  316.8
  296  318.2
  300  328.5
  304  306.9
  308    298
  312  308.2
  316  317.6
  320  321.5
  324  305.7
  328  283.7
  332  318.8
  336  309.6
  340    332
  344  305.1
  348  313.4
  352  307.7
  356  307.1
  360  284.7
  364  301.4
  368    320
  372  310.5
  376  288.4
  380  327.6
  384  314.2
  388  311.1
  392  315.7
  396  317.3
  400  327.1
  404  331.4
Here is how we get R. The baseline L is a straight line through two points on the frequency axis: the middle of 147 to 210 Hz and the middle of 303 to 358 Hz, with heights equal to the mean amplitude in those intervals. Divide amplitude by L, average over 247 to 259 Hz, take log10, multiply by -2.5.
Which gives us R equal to 0.26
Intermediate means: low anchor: 300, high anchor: 310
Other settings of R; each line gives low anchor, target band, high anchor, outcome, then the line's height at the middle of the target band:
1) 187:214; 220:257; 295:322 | 0.30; 320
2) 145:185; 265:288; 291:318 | 0.03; 308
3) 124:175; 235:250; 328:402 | 0.40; 311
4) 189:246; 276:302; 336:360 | -0.06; 299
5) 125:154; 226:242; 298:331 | 0.33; 322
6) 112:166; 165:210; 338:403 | 0.13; 328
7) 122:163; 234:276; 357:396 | 0.27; 322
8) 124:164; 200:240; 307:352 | 0.13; 324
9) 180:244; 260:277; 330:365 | 0.04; 298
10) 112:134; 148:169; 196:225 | 0.06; 327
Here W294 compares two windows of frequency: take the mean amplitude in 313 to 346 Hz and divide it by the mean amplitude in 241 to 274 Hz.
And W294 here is 1.22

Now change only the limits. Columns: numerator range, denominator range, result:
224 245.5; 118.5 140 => 0.71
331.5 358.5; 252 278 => 1.13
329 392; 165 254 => 1.14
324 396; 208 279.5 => 1.16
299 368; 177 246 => 1.08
